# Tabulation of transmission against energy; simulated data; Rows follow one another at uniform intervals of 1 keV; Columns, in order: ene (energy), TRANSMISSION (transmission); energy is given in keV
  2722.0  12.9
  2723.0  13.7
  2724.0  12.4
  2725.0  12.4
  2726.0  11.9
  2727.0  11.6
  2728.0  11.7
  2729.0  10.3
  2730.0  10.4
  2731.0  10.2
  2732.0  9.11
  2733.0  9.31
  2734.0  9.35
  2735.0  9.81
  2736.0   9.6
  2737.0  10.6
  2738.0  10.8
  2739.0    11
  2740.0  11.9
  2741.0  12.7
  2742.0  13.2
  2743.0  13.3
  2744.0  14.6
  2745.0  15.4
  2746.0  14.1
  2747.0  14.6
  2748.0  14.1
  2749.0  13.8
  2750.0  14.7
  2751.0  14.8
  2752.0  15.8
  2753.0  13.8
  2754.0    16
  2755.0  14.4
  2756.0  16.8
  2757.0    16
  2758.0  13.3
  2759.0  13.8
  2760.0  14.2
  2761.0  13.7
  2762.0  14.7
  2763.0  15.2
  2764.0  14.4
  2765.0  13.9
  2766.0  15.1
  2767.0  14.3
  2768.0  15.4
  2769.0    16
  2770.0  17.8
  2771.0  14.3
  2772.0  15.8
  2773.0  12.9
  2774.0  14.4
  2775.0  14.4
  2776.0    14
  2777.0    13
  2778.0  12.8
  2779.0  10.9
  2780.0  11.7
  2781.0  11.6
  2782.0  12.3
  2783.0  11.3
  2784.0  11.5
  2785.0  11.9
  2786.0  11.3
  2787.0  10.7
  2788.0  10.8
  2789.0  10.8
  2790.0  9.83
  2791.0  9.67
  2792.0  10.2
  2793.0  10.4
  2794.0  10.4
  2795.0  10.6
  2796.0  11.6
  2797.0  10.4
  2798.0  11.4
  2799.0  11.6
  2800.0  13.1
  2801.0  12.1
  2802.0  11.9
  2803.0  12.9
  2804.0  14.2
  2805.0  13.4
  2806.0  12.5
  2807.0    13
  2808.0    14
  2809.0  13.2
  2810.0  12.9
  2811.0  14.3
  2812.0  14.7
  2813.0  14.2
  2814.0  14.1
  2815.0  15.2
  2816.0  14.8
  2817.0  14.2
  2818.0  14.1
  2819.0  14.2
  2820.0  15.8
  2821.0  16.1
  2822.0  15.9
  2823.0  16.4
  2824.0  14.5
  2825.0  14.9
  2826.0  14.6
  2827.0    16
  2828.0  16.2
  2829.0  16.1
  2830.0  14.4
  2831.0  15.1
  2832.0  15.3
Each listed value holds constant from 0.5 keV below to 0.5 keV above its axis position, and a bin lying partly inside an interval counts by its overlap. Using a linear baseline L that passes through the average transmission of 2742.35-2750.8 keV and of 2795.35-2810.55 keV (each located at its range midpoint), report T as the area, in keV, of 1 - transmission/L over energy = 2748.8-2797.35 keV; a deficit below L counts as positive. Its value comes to 1.1 keV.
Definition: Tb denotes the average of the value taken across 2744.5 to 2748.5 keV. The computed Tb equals 14.5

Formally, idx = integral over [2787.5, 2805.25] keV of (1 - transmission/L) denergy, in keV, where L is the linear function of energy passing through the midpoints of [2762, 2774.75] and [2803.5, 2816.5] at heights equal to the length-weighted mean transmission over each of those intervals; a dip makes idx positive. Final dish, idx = 3.5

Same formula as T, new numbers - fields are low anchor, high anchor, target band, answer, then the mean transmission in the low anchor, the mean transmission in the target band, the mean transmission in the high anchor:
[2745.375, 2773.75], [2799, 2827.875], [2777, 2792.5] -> 3.51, 14.8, 11.2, 14.2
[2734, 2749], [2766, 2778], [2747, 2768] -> -1.59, 12.5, 14.7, 14.7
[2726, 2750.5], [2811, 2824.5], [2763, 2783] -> -1.07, 11.9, 13.9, 14.9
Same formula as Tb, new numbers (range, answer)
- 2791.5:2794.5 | 10.3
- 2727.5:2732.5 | 10.3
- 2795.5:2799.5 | 11.2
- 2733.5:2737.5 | 9.84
